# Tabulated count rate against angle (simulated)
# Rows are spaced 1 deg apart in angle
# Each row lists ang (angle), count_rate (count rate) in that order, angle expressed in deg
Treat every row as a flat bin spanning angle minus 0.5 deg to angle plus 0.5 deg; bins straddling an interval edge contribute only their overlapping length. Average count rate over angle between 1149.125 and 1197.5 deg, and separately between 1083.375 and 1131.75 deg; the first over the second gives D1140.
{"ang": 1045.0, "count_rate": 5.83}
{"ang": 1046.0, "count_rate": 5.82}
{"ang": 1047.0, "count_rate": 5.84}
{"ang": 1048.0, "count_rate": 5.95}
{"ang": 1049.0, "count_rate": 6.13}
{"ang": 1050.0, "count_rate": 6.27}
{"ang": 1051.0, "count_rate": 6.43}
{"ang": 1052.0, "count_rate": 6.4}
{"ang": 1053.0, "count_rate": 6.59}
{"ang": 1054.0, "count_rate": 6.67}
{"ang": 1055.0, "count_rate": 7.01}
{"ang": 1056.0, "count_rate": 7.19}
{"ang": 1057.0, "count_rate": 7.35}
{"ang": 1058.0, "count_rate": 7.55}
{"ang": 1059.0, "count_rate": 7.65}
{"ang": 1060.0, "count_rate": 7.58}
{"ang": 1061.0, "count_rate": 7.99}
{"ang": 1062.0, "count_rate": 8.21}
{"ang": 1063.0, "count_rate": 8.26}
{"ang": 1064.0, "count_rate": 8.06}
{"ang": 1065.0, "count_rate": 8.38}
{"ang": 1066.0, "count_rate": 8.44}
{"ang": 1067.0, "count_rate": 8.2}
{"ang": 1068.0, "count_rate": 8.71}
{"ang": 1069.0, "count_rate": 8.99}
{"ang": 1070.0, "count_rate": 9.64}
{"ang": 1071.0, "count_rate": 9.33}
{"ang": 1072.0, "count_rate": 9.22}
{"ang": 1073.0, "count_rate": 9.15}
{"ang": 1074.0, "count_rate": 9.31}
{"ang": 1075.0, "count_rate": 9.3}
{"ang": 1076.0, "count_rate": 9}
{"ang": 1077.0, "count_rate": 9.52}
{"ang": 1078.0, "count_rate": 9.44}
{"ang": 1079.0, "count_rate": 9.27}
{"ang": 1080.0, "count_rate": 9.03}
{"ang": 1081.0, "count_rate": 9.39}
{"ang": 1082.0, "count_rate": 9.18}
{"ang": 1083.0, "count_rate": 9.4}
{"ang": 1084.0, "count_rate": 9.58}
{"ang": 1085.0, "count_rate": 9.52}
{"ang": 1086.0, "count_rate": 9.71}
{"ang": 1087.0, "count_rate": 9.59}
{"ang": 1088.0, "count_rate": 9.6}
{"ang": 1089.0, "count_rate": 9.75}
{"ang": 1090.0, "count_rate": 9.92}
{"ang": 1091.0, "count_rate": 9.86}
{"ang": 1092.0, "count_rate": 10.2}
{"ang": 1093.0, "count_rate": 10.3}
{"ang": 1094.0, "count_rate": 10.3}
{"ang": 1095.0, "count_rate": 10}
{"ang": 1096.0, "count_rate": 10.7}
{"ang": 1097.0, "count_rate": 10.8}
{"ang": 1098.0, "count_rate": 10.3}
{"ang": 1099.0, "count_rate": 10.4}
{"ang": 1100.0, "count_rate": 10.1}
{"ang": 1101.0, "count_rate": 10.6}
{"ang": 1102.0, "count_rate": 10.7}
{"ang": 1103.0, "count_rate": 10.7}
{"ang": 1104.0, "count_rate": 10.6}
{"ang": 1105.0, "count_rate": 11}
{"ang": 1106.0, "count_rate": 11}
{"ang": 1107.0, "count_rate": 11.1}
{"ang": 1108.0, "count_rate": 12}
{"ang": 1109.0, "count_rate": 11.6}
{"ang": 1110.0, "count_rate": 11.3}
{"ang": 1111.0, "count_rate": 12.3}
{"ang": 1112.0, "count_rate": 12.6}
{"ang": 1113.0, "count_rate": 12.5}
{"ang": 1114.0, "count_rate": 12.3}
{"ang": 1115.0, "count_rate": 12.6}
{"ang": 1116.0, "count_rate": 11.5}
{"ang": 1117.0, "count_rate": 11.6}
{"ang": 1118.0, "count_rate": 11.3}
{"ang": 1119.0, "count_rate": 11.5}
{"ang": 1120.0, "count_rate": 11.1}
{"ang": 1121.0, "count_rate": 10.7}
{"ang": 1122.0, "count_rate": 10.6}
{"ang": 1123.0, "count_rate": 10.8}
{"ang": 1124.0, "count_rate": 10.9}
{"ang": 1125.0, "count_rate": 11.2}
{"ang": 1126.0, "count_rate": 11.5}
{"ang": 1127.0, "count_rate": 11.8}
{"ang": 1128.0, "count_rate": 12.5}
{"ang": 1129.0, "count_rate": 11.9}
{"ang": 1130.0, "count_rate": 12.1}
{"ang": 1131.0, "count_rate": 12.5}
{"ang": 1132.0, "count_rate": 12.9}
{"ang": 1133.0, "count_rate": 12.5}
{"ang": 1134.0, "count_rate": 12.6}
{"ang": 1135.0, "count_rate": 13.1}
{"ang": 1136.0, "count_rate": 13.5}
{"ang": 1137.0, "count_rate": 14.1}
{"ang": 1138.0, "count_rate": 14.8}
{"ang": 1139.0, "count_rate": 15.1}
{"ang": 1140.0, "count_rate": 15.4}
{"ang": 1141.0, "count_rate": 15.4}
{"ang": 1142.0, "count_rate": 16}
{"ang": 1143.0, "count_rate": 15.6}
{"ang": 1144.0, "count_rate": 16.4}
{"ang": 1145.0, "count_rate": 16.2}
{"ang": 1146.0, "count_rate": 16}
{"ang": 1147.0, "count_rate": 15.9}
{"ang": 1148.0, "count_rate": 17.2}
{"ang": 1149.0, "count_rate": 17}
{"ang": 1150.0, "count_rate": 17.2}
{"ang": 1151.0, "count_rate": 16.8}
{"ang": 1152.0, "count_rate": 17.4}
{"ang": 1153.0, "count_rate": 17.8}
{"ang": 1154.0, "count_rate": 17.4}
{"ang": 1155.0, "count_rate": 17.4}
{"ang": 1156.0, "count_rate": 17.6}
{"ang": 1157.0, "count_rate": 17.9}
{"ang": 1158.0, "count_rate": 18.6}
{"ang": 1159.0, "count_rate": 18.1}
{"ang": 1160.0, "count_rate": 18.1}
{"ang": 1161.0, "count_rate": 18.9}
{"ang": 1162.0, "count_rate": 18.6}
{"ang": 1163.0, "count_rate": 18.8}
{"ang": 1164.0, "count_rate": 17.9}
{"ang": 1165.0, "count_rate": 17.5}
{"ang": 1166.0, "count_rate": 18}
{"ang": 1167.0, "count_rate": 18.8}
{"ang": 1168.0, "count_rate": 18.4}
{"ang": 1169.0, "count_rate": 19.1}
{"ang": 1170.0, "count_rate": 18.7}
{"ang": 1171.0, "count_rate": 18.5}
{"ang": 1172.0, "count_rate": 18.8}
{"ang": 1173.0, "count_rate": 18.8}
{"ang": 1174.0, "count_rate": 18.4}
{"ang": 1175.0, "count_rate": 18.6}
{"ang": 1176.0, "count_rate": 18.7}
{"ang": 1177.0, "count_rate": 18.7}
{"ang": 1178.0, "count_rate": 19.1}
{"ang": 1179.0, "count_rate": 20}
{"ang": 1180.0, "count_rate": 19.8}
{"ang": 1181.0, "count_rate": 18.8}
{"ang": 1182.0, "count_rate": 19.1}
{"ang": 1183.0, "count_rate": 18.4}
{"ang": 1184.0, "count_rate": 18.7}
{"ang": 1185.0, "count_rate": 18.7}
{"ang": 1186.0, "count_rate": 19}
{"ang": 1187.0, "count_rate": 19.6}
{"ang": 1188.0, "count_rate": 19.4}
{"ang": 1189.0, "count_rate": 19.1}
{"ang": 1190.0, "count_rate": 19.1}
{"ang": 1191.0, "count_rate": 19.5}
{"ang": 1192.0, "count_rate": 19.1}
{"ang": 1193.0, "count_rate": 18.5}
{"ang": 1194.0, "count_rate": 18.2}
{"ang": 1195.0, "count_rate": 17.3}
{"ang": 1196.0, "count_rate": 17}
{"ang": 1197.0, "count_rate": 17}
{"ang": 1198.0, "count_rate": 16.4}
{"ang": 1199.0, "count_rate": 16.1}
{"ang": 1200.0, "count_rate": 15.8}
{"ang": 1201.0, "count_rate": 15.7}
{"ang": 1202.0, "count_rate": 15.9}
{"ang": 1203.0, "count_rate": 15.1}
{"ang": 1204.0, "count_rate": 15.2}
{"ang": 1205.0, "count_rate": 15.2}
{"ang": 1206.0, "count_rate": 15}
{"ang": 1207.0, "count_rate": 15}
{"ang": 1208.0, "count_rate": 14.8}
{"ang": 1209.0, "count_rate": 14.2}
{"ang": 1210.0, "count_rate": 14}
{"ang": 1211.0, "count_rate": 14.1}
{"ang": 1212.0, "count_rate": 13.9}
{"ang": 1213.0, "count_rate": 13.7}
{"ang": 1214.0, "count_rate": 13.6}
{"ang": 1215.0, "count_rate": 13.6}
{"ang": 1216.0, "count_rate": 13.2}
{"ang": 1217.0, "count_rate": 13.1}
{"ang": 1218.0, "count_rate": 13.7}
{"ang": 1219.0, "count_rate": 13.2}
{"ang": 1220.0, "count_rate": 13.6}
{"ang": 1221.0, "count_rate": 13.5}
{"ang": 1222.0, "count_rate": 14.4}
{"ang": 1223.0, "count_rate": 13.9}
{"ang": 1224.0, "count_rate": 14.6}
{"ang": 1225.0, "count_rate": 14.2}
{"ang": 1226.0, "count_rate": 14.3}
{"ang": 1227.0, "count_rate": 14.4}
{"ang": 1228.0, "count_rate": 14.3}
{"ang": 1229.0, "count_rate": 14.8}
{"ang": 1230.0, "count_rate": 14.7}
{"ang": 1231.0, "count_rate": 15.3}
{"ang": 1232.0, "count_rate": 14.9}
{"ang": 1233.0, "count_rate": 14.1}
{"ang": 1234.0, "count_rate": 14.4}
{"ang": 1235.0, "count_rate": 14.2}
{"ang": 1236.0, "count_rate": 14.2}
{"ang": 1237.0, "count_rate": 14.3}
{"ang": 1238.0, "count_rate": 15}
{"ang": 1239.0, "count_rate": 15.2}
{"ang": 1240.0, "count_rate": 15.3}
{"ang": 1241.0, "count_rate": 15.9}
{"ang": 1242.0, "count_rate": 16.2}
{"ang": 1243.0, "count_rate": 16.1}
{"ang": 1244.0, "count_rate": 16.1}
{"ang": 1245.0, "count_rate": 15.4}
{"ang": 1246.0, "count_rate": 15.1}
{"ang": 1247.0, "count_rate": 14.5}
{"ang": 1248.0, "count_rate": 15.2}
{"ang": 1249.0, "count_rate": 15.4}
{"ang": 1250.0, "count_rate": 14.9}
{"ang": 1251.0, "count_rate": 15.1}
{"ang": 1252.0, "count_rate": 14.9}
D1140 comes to 1.7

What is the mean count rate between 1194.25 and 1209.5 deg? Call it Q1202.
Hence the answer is 15.8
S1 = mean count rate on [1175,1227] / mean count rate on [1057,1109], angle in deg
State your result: 1.71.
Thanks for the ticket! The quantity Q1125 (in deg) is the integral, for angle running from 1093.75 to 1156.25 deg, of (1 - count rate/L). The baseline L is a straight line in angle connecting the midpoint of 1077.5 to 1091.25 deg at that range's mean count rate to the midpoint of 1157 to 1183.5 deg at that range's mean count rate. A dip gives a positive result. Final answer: 3.90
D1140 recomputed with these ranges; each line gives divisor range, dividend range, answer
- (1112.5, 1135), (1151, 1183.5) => 1.56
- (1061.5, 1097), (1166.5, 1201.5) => 1.97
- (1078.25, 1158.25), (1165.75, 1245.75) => 1.30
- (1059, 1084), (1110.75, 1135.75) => 1.34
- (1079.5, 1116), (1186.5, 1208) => 1.61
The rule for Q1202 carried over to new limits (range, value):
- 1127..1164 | 15.8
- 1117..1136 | 11.8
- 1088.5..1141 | 11.6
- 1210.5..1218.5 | 13.6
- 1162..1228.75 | 16.7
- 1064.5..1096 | 9.42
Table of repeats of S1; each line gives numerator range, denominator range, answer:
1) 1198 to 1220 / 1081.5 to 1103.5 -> 1.44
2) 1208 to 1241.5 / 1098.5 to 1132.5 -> 1.24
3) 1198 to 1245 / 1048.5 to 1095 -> 1.69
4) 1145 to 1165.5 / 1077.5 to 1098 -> 1.79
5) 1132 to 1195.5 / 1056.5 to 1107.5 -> 1.86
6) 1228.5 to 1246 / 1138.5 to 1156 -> 0.91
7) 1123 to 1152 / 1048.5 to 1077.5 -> 1.77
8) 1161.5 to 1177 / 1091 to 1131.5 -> 1.65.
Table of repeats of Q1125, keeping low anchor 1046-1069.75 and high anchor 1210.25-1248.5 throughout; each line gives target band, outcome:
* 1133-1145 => -4.4 deg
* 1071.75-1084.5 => -1.7 deg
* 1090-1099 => -1.4 deg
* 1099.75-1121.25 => -4.2 deg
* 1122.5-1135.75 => -2.2 deg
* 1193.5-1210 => -3.1 deg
